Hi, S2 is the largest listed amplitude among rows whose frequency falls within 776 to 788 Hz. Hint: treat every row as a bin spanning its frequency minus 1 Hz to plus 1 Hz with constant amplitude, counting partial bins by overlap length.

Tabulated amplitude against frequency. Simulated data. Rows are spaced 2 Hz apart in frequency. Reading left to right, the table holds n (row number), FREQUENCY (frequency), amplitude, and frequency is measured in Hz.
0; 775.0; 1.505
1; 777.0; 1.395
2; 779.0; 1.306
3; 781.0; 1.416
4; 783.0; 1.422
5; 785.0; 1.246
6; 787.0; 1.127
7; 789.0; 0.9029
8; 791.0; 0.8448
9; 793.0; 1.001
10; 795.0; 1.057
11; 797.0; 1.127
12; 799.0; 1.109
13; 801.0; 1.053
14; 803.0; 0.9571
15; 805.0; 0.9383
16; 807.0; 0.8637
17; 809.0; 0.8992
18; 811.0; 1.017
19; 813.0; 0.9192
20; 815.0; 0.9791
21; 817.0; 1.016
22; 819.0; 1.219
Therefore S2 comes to 1.422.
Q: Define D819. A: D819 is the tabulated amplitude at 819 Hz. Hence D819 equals 1.219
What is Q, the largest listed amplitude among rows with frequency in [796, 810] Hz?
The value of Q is 1.127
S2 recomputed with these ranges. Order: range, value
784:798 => 1.246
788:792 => 0.9029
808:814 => 1.017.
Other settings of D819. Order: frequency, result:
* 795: 1.057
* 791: 0.8448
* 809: 0.8992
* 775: 1.505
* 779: 1.306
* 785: 1.246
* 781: 1.416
